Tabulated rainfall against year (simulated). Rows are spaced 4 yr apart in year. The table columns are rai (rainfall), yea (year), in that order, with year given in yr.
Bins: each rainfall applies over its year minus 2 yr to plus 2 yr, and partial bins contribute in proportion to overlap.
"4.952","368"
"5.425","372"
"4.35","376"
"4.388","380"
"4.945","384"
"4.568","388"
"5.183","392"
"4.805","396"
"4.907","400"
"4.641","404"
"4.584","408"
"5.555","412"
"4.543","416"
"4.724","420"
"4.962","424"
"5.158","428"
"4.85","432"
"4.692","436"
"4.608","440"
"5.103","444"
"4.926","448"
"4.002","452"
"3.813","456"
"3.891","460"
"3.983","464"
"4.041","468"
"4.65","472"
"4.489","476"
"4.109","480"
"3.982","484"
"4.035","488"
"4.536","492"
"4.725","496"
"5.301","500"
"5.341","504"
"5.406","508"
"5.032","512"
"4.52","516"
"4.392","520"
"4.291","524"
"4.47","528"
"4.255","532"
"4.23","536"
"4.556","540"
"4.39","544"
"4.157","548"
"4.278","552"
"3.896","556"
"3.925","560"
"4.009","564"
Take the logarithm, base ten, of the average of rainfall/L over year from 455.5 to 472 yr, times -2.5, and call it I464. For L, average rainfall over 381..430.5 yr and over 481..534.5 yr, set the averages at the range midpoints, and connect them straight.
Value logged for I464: 0.17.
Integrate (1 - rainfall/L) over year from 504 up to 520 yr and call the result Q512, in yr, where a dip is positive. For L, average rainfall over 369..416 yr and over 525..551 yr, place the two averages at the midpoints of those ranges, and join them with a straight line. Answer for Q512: -1.9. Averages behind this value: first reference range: 4.84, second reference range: 4.34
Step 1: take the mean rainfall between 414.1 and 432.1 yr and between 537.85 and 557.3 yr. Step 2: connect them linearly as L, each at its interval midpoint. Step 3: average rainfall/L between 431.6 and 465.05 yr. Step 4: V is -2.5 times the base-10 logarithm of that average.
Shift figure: 0.074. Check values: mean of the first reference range 4.85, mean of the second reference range 4.27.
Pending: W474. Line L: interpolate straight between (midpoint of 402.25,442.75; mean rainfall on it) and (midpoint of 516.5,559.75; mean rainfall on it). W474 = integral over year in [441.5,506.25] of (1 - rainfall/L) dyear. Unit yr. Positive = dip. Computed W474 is 2.1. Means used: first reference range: 4.84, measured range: 4.44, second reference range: 4.28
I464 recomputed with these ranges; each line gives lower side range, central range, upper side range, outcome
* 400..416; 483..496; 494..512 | 0.20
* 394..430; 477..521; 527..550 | -0.04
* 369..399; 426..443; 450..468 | -0.15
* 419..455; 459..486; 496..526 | 0.16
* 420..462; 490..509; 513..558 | -0.14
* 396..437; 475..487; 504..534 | 0.14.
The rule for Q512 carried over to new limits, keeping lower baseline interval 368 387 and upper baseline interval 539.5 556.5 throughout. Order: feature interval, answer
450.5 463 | 1.8 yr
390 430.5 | -1.9 yr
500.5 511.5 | -2.3 yr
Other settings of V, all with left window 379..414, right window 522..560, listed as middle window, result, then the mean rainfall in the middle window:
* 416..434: -0.03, 4.88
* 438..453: -0.01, 4.7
